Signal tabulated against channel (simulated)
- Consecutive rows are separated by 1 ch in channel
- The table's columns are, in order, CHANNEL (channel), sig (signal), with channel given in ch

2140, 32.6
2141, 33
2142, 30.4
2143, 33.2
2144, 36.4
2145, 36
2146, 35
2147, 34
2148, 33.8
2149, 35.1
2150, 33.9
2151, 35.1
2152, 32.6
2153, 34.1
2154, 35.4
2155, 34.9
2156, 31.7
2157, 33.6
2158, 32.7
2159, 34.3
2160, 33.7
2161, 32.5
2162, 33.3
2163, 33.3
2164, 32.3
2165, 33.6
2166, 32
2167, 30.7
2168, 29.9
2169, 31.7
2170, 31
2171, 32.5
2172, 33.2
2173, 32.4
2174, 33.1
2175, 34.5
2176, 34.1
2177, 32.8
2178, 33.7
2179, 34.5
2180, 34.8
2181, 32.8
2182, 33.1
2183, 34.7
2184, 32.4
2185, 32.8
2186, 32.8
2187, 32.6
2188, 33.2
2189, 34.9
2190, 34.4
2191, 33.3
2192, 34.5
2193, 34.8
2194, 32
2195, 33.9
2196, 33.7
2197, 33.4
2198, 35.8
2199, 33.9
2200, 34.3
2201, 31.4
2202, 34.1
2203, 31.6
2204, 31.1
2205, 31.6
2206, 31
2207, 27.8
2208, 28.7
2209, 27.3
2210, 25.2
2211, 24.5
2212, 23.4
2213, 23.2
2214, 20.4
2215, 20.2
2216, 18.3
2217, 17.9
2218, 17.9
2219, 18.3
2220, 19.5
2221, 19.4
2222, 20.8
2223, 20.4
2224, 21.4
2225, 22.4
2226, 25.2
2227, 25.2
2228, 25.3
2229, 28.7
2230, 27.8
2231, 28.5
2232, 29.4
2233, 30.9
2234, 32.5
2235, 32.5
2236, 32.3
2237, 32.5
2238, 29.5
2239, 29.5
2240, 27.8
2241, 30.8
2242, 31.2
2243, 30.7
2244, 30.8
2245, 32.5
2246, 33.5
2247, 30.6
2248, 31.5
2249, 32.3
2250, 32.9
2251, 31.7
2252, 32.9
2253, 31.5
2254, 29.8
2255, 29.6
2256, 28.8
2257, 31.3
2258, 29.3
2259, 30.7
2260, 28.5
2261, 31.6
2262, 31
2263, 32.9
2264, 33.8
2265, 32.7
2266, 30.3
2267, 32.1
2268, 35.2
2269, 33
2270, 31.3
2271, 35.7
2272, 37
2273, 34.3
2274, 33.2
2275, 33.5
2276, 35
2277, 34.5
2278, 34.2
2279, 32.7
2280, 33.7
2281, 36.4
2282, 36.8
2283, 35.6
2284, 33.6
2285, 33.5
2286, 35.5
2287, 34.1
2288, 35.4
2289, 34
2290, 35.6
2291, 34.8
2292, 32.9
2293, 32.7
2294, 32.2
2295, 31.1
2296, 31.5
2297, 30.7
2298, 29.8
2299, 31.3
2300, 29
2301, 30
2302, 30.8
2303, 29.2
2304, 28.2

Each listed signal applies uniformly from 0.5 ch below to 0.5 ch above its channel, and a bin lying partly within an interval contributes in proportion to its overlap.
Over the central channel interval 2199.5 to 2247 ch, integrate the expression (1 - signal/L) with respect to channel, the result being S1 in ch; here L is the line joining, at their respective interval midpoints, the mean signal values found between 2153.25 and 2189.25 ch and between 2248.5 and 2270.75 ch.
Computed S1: 7.6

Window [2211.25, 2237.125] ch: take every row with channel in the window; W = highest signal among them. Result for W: 32.5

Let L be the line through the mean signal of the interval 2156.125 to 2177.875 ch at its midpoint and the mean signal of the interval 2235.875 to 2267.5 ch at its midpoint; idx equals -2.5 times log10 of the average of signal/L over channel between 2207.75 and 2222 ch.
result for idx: 0.423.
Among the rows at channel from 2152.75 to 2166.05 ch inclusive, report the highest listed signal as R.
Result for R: 35.4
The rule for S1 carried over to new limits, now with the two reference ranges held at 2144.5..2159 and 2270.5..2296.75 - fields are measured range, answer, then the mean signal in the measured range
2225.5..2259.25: 3.83 ch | 30.3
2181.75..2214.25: 2.68 ch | 31.3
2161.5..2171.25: 0.61 ch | 32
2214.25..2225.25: 4.68 ch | 19.6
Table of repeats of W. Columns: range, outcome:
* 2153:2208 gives 35.8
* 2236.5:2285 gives 37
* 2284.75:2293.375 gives 35.6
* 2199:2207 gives 34.3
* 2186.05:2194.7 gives 34.9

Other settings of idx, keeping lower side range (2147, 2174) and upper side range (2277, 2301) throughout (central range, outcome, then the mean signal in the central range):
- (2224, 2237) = 0.17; 28.3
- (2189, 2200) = -0.03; 34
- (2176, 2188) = -0.01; 33.4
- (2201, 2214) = 0.18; 28.1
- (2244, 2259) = 0.07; 31.3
